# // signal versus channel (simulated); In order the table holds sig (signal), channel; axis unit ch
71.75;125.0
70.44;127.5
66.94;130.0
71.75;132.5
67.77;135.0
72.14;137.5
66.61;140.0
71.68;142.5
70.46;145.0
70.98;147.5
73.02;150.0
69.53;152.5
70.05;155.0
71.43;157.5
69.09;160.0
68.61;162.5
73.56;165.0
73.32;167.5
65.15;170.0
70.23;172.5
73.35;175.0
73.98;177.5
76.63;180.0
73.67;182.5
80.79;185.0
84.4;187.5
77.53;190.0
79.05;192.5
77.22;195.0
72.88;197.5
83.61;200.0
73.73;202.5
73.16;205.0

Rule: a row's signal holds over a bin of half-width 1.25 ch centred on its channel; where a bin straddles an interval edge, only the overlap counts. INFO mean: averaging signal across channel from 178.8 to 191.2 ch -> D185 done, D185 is 78.6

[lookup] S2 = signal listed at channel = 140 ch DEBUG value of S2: 66.61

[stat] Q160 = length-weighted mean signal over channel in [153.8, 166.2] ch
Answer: 70.5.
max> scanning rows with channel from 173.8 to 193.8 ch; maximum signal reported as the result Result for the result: 84.4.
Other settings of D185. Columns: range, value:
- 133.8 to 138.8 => 69.9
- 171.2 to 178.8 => 72.5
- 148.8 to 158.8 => 71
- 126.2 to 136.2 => 69.2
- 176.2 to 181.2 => 75.3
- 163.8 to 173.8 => 70.6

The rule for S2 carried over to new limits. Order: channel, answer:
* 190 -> 77.53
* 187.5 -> 84.4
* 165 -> 73.56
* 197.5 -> 72.88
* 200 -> 83.61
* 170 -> 65.15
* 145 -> 70.46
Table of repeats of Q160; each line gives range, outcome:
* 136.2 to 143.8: 70.1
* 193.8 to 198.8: 75.1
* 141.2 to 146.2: 71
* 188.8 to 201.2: 78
